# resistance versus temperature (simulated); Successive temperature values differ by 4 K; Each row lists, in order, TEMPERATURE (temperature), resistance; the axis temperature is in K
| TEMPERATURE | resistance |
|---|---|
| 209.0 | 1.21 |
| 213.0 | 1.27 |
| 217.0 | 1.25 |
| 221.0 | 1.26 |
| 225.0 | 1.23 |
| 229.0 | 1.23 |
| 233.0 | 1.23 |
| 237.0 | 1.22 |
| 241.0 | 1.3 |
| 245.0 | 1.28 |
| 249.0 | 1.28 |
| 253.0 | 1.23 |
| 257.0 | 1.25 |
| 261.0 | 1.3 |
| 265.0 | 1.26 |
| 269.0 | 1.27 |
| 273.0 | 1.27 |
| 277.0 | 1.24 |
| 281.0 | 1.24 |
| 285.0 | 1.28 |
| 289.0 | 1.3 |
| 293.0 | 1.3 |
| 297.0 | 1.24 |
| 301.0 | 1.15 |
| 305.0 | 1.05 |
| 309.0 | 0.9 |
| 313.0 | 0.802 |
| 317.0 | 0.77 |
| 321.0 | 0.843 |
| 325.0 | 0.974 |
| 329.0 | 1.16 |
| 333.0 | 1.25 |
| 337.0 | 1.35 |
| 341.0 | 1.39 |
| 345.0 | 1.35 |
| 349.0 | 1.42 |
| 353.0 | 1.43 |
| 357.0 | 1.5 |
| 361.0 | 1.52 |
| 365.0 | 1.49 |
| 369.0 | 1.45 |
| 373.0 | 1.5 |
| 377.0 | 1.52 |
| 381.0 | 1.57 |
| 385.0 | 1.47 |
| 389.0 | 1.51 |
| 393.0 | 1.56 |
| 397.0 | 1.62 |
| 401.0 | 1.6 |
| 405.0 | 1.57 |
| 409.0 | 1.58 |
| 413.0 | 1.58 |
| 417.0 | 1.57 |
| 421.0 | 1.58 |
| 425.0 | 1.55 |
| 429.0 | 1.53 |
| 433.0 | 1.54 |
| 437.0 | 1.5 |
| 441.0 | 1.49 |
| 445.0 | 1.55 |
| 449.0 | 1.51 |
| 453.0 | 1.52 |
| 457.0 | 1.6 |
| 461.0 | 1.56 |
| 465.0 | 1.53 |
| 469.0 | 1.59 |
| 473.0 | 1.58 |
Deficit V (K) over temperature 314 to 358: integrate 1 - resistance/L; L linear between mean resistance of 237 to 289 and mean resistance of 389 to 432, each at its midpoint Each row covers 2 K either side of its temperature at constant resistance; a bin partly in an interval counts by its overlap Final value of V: 6.7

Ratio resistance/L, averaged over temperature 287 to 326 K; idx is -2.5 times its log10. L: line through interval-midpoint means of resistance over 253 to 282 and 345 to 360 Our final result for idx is 0.28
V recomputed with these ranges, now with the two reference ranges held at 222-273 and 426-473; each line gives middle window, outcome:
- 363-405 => -2.4 K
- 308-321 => 5.1 K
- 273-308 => 2.6 K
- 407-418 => -0.7 K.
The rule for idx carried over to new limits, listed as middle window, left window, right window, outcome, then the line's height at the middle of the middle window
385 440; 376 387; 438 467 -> -0.02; 1.53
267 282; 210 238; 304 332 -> -0.17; 1.08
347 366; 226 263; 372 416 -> 0.01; 1.48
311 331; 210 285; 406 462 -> 0.45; 1.37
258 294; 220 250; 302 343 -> -0.10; 1.16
